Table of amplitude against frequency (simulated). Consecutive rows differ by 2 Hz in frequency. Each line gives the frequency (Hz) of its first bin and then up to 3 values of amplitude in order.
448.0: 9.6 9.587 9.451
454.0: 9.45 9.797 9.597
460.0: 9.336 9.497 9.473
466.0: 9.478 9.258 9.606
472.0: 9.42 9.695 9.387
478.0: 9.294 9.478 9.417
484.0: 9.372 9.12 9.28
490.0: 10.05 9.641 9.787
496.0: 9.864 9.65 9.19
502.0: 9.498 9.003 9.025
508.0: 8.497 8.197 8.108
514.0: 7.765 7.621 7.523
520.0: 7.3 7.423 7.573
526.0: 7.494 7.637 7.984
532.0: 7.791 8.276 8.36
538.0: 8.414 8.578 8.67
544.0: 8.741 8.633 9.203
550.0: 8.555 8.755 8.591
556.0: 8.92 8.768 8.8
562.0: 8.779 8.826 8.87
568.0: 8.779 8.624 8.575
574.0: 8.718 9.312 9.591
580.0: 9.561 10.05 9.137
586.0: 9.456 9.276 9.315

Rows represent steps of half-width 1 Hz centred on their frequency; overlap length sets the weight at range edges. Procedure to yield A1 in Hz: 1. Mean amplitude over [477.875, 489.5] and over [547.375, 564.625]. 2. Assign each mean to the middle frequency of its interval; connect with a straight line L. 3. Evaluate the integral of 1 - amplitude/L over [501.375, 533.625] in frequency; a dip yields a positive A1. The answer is 3.8 Hz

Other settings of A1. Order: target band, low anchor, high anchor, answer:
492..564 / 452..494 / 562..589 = 6.1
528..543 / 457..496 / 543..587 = 1.5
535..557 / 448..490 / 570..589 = 1.5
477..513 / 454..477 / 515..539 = -2.4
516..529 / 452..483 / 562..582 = 2.4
